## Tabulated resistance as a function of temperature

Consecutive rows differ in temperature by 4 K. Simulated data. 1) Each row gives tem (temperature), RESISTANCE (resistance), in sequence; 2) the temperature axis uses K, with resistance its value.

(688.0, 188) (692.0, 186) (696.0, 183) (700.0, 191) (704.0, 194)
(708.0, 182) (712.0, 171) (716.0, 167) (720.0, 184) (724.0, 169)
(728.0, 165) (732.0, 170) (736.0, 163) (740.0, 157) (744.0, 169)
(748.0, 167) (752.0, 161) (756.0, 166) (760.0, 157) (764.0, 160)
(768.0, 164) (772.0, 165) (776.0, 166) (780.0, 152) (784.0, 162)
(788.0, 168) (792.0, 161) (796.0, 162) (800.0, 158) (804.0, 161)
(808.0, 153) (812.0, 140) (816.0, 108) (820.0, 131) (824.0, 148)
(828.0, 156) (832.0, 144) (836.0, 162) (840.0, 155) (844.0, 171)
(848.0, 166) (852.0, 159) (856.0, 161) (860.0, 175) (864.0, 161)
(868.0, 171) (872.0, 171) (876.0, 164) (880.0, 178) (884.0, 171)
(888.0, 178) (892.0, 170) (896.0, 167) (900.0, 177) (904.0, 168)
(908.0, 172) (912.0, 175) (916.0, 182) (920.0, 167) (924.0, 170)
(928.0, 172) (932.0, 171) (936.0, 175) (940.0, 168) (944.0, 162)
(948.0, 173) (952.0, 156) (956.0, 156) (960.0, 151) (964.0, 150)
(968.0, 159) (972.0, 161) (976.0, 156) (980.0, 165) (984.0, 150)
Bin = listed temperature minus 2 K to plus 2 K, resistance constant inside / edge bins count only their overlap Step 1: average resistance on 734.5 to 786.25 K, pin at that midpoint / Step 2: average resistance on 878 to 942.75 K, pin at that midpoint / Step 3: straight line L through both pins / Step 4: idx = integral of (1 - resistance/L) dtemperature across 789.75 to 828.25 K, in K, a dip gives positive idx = 4.2 K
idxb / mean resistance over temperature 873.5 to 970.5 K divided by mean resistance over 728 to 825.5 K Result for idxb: 1.1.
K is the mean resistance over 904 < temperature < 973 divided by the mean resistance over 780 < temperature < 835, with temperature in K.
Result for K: 1.1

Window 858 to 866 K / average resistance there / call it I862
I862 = 168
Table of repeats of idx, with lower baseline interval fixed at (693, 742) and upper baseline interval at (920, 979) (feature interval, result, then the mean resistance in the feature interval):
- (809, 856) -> 5.36 K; 150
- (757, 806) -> 2.91 K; 161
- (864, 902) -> -1.12 K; 171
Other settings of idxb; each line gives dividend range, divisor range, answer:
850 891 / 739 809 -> 1.04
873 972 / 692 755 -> 0.97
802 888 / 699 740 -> 0.91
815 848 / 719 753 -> 0.89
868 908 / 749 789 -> 1.06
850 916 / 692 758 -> 0.98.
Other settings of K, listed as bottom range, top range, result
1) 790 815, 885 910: 1.12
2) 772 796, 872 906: 1.06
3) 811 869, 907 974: 1.08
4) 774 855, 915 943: 1.11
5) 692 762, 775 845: 0.89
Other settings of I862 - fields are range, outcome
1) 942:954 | 164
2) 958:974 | 155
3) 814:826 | 129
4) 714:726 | 173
